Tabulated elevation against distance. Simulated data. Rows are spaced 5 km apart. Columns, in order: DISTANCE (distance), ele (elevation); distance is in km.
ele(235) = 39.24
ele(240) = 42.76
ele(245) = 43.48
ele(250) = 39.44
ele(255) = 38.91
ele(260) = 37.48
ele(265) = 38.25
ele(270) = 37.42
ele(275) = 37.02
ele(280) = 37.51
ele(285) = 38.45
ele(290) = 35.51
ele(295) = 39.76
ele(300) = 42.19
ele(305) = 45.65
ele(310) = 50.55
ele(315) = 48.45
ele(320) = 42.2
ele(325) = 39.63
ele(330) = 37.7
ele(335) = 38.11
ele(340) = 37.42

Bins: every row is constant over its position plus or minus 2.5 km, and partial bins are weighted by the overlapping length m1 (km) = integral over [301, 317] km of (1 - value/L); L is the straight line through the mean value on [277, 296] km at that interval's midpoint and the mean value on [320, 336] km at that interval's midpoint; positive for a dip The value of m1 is -3.8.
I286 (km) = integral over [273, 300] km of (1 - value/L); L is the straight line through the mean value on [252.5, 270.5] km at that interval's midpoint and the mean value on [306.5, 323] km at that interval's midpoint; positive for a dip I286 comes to 2.6 km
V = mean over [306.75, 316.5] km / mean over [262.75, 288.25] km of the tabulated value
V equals 1.31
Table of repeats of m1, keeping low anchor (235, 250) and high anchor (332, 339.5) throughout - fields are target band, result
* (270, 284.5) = 1.1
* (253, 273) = 1.5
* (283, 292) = 0.7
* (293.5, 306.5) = -1.0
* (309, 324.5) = -2.8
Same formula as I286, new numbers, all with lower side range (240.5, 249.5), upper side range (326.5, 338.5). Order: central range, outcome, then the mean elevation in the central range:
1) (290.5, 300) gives 0.1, 39.5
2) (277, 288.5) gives 0.8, 37.7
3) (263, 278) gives 1.3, 37.5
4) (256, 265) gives 0.8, 37.9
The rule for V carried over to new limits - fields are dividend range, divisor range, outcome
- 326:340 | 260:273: 1.01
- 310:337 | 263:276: 1.12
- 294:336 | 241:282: 1.11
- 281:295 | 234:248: 0.89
